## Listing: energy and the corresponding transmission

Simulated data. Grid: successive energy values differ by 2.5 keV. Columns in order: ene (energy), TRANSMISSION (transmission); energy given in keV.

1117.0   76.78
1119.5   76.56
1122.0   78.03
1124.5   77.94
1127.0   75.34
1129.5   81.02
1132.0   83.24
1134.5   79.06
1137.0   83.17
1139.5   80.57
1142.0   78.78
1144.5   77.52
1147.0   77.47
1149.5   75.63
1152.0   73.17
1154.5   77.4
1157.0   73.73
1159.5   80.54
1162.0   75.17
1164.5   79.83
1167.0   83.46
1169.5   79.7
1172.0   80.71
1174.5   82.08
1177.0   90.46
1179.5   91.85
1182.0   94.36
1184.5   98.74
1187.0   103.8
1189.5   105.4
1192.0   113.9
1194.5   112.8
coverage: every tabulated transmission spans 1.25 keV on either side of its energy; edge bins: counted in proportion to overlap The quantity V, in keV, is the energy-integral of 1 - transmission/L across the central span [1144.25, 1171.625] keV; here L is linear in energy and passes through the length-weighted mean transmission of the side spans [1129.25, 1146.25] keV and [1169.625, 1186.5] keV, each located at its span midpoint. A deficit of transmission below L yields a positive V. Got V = 2.4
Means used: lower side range 80.4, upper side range 89.7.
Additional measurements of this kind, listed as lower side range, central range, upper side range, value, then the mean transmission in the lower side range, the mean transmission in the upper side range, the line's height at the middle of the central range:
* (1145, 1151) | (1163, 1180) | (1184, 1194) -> 1.9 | 76.5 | 107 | 93.7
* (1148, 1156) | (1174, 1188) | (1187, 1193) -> 0.9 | 75.4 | 108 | 100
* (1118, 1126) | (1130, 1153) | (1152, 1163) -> -0.6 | 77.4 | 76.3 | 76.8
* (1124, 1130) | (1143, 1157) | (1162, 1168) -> 0.6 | 77.8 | 80.2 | 79.2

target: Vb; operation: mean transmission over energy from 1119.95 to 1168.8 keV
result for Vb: 78.5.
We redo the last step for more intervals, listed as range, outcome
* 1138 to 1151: 78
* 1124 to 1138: 80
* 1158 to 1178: 81.3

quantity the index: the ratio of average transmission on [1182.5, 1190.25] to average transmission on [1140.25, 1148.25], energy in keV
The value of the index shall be 1.30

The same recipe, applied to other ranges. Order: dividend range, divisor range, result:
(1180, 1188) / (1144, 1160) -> 1.29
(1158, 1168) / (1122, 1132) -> 1.01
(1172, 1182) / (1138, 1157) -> 1.14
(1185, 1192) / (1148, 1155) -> 1.40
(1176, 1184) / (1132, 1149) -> 1.17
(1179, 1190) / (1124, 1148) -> 1.24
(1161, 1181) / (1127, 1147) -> 1.04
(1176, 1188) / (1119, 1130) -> 1.23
